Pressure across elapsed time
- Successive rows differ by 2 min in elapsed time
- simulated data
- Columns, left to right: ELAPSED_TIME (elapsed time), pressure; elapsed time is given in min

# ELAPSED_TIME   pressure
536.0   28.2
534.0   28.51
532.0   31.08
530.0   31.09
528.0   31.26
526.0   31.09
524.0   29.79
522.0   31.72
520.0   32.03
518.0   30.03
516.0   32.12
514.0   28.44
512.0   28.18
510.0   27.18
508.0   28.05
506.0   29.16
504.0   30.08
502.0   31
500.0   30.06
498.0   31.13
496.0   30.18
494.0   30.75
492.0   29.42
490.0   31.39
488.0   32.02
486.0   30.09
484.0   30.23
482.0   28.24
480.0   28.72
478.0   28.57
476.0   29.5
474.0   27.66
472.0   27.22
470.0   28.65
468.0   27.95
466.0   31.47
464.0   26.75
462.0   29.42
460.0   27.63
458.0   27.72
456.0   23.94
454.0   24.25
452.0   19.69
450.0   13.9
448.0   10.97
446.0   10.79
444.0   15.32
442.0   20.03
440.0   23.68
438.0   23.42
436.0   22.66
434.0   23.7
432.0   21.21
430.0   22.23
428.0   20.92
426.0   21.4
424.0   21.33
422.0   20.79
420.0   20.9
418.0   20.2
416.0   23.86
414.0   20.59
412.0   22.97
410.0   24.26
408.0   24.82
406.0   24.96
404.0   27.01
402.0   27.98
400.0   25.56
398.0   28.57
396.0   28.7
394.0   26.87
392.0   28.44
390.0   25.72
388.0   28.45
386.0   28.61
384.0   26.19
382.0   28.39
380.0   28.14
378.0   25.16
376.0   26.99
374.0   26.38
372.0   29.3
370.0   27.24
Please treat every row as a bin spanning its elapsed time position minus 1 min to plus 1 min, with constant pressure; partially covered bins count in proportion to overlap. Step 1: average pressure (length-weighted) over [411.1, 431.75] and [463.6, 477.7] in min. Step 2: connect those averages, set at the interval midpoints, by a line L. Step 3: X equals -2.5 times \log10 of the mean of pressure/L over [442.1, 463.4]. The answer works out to 0.268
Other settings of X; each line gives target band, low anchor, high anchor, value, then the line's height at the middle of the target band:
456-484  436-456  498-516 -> -0.24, 22.8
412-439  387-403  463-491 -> 0.28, 28.1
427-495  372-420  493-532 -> 0.14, 28.3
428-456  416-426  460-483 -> 0.22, 24.2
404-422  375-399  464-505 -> 0.22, 28.1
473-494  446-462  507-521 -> -0.18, 25.2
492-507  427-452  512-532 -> -0.10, 27.5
